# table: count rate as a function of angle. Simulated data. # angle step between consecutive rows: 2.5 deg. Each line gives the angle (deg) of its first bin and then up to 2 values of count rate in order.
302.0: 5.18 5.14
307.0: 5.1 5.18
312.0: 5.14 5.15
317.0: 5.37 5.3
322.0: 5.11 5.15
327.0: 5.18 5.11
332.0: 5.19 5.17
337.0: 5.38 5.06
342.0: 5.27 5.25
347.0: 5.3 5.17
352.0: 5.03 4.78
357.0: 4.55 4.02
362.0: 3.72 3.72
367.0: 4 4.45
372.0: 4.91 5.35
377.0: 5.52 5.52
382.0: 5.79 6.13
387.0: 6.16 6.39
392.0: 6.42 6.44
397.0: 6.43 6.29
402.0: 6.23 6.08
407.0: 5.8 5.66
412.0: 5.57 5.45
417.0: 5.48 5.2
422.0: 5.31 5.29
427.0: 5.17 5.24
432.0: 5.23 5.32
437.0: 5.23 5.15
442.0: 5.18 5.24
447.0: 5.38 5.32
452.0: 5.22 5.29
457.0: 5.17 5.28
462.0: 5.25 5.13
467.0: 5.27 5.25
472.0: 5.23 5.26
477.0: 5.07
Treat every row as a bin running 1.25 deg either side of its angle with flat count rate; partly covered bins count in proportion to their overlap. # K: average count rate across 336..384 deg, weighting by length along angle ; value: 4.9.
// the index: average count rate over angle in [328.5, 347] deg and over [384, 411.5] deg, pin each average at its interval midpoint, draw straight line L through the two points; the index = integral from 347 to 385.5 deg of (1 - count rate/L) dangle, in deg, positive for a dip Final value 5.6 deg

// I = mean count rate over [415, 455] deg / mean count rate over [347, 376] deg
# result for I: 1.16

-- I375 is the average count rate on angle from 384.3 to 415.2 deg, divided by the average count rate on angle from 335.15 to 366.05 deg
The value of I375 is 1.3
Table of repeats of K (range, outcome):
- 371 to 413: 5.93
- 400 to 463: 5.4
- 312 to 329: 5.2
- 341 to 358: 5.05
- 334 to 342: 5.22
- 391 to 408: 6.25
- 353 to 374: 4.32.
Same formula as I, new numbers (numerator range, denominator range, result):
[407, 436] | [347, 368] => 1.21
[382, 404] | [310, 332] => 1.21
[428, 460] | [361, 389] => 1.03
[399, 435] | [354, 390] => 1.11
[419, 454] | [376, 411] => 0.87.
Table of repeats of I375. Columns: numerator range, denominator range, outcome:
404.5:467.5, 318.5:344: 1.03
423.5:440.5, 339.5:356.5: 1.03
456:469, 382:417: 0.86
